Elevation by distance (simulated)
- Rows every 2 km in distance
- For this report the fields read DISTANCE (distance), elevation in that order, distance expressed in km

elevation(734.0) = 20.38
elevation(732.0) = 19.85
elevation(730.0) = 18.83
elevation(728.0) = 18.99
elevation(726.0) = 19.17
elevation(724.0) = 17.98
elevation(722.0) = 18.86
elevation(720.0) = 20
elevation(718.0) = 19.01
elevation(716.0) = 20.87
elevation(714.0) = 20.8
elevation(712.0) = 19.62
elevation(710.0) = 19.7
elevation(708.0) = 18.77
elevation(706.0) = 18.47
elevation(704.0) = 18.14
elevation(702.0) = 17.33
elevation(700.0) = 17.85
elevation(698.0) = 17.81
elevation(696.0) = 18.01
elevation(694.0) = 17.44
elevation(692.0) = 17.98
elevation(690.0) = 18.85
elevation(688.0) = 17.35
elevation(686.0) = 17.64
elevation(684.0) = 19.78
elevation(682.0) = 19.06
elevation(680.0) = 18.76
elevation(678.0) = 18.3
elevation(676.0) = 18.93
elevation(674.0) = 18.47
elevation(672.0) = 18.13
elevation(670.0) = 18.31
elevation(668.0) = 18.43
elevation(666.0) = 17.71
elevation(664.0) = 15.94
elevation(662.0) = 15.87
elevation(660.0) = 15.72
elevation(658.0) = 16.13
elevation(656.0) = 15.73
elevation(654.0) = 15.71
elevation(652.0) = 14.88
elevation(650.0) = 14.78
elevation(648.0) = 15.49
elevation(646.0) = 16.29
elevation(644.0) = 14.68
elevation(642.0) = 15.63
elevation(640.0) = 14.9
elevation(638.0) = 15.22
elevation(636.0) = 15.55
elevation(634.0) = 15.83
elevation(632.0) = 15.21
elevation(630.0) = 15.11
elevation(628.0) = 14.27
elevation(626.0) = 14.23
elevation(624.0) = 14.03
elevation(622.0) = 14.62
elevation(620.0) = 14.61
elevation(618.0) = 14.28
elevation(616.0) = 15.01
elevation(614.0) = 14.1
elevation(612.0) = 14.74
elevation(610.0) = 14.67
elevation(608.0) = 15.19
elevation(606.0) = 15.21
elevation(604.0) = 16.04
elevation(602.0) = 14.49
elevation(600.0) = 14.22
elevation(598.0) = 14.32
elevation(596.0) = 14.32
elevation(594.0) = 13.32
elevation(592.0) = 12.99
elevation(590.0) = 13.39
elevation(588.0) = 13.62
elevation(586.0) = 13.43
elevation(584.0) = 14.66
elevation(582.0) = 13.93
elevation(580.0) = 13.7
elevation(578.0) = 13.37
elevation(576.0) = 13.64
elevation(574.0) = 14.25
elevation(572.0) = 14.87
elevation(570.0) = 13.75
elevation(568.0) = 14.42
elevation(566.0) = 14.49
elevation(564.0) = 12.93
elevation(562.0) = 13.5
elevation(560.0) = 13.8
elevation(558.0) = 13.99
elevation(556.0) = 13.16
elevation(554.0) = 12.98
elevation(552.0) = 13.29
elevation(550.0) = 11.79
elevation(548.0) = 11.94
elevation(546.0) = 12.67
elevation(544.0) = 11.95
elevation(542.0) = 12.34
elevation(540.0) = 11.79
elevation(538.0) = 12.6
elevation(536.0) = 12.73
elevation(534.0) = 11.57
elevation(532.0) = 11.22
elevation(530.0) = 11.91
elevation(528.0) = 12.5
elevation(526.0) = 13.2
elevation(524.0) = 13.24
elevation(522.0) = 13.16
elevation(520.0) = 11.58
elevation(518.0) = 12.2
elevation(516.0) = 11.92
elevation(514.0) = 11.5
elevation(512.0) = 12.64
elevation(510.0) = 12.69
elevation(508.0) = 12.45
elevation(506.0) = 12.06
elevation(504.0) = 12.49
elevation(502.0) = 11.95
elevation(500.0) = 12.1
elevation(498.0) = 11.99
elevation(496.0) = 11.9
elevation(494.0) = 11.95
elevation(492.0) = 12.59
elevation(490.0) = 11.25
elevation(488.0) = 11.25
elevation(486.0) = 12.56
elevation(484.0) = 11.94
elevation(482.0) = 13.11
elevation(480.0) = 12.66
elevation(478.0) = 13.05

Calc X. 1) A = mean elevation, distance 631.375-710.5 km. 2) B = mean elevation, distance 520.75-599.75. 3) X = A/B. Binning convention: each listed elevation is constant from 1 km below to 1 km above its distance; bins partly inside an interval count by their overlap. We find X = 1.30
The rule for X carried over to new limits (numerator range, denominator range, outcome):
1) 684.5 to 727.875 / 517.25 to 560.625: 1.49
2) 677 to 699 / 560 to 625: 1.29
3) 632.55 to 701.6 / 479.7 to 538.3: 1.39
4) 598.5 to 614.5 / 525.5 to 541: 1.22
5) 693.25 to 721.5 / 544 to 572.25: 1.42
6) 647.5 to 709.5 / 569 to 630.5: 1.23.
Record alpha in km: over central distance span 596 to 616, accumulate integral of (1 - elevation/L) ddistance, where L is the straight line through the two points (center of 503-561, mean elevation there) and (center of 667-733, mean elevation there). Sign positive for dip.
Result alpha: 0.59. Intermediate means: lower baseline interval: 12.5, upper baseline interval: 18.7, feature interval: 14.8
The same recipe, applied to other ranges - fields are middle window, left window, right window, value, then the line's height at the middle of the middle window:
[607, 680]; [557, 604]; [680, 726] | 2.8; 16.4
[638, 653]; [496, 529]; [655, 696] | 1.3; 16.7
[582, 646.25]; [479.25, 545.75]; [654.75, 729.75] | 4.2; 15.6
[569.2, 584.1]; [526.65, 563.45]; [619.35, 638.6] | -0.6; 13.4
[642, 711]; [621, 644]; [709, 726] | -0.2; 17.3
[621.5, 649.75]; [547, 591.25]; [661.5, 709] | 1.9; 16.2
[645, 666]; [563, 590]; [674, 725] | 1.5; 17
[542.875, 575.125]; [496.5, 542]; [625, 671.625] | 0.0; 13.3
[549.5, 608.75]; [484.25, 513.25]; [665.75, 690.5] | 4.1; 15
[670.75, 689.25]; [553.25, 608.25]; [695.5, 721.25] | -0.7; 17.9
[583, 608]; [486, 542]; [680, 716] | 1.3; 15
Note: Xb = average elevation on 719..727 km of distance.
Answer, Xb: 19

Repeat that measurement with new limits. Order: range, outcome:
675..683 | 18.8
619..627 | 14.4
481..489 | 12.2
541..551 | 12.1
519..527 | 12.8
